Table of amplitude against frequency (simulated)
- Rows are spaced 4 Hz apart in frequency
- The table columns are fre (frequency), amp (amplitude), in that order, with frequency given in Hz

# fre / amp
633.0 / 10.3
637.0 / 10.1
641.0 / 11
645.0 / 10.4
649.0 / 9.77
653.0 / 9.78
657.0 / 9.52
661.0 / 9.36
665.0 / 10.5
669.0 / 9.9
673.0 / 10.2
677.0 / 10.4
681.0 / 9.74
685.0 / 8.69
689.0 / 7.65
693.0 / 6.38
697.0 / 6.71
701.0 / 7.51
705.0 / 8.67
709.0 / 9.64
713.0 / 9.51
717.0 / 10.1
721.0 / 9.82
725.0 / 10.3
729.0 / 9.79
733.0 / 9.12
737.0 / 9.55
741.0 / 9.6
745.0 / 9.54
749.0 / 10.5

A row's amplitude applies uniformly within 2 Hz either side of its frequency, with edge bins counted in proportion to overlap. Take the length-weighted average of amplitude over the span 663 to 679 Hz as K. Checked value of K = 10.2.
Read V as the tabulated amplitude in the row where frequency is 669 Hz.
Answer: 9.9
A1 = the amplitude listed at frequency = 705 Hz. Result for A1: 8.67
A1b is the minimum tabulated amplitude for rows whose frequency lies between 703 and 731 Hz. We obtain 8.67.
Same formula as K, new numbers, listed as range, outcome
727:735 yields 9.45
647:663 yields 9.61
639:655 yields 10.2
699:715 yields 8.83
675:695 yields 8.57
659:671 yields 9.92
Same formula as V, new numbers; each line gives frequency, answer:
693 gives 6.38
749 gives 10.5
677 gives 10.4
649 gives 9.77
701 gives 7.51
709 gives 9.64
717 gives 10.1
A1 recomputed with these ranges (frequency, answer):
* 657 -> 9.52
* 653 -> 9.78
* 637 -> 10.1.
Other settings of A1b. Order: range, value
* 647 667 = 9.36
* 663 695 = 6.38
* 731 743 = 9.12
